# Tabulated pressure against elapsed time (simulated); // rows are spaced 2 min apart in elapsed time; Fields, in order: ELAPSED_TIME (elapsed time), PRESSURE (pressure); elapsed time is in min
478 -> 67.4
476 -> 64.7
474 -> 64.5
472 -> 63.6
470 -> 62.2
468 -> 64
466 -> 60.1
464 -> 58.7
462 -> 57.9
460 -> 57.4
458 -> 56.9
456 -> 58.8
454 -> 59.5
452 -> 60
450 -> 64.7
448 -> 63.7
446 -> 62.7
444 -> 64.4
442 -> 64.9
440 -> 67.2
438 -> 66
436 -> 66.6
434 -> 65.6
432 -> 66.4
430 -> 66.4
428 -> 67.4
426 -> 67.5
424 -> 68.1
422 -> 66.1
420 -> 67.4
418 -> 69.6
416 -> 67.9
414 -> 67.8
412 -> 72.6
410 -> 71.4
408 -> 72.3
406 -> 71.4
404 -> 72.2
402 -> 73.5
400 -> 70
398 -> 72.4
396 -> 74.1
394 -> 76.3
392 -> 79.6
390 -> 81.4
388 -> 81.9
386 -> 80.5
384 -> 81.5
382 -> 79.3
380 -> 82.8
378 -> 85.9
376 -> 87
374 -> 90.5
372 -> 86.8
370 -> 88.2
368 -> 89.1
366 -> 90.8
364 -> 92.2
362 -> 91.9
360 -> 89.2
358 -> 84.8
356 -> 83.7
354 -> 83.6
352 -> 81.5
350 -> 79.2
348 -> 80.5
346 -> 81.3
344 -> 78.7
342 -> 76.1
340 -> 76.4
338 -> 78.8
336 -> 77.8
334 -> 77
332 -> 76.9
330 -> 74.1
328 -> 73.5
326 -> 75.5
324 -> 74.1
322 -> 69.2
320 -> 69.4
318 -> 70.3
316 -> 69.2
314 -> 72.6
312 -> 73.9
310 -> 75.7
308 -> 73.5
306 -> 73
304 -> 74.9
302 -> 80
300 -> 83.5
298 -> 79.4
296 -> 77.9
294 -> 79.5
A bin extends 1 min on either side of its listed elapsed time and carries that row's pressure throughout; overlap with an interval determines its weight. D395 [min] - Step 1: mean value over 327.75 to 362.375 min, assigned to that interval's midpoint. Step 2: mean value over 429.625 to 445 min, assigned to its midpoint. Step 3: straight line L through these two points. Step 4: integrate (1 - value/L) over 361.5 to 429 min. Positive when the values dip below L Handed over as -4.50 min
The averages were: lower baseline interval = 80.2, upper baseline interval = 65.9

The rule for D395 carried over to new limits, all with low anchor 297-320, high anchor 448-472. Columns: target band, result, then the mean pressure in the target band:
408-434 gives -1.7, 68.3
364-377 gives -3.8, 89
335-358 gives -2.9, 80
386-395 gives -1.7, 79.9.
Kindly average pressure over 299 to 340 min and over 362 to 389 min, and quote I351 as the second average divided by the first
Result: 1.15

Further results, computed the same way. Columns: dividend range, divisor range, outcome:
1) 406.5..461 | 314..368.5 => 0.83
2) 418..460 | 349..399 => 0.77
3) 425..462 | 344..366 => 0.75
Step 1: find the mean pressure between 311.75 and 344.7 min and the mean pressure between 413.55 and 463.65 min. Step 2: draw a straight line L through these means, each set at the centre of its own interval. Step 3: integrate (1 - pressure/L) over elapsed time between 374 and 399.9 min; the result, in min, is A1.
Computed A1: -4.2 min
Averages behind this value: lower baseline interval 74.3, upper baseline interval 64.3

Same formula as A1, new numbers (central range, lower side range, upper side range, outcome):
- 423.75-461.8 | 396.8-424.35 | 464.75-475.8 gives 1.5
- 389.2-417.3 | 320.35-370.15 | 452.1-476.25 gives -0.8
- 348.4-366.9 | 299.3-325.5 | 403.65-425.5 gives -3.7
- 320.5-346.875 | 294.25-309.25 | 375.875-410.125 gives 0.5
